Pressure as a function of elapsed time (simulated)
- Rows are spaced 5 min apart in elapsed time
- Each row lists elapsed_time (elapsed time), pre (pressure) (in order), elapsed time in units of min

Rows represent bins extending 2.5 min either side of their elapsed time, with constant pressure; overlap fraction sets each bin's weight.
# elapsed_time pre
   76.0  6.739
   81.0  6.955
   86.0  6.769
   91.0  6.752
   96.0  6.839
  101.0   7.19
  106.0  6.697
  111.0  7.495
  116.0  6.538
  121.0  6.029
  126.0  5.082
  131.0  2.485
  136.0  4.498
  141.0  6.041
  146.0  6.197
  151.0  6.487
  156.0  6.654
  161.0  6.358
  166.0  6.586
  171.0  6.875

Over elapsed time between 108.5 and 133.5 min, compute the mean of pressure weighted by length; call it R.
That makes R 5.53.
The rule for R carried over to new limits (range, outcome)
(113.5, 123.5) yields 6.28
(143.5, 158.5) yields 6.45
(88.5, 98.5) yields 6.8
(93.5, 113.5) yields 7.06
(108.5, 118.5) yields 7.02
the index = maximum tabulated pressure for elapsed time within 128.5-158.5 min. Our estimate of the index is 6.654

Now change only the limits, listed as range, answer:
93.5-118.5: 7.495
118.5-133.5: 6.029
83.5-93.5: 6.769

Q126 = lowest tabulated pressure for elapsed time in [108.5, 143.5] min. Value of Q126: 2.485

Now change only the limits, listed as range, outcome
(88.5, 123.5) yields 6.029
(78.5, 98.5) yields 6.752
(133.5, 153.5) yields 4.498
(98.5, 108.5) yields 6.697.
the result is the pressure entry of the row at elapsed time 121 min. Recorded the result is 6.029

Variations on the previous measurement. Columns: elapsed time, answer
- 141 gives 6.041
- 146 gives 6.197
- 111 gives 7.495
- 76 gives 6.739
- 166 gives 6.586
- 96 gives 6.839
